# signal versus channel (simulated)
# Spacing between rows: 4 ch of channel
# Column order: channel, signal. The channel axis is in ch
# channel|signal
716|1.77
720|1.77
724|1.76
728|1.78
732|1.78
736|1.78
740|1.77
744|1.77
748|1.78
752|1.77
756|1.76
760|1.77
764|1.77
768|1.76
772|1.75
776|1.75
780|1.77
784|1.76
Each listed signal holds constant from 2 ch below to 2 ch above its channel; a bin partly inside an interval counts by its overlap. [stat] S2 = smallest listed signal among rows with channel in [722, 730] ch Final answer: 1.76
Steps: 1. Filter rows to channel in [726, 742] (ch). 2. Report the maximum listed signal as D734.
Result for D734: 1.78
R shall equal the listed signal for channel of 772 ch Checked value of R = 1.75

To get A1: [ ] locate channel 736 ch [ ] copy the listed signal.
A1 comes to 1.78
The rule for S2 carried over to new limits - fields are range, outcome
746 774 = 1.75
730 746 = 1.77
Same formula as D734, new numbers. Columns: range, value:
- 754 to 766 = 1.77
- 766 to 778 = 1.76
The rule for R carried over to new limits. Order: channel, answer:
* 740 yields 1.77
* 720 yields 1.77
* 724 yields 1.76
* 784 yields 1.76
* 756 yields 1.76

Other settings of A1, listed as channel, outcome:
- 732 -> 1.78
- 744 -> 1.77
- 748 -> 1.78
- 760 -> 1.77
